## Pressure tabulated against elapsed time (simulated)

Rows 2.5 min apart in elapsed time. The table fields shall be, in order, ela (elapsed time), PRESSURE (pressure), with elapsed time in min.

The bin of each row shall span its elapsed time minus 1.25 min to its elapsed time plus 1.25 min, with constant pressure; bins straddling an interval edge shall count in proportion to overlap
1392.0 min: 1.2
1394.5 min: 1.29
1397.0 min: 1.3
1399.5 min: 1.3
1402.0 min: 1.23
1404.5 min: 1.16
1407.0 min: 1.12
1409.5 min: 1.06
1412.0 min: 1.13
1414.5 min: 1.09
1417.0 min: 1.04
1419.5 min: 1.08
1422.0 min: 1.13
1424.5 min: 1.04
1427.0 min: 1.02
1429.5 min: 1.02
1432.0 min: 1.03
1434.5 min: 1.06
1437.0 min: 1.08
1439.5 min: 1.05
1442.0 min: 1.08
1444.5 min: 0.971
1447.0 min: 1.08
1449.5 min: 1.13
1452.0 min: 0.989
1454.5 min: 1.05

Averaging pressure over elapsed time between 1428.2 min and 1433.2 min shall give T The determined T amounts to 1.02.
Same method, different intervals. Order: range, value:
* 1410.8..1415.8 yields 1.11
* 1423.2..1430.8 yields 1.03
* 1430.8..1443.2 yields 1.06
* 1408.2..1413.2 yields 1.09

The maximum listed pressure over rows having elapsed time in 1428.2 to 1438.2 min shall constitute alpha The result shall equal 1.08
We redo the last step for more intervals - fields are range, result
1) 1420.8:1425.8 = 1.13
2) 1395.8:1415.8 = 1.3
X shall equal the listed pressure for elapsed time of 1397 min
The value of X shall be 1.3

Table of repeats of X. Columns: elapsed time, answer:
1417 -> 1.04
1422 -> 1.13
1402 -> 1.23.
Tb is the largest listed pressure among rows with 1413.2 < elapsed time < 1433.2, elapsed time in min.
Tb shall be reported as 1.13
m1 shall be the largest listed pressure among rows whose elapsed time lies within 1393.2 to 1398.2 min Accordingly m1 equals 1.3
